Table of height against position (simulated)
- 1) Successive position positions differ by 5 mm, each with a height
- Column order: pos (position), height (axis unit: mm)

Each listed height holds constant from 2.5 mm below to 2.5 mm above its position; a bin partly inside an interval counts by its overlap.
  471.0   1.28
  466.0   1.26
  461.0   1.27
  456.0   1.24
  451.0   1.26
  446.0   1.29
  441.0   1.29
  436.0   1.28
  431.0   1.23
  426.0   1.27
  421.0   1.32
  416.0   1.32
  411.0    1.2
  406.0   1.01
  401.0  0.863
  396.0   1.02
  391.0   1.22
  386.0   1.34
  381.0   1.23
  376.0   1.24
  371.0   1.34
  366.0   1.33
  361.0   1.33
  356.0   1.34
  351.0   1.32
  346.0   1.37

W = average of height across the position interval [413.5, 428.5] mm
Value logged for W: 1.3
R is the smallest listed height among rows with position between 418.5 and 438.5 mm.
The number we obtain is 1.23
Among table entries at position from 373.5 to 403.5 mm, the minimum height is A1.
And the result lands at 0.863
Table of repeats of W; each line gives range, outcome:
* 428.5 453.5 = 1.27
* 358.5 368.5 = 1.33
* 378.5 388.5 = 1.29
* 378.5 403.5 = 1.13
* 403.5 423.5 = 1.21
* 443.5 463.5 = 1.27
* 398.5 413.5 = 1.02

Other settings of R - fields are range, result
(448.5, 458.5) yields 1.24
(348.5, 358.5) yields 1.32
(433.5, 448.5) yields 1.28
